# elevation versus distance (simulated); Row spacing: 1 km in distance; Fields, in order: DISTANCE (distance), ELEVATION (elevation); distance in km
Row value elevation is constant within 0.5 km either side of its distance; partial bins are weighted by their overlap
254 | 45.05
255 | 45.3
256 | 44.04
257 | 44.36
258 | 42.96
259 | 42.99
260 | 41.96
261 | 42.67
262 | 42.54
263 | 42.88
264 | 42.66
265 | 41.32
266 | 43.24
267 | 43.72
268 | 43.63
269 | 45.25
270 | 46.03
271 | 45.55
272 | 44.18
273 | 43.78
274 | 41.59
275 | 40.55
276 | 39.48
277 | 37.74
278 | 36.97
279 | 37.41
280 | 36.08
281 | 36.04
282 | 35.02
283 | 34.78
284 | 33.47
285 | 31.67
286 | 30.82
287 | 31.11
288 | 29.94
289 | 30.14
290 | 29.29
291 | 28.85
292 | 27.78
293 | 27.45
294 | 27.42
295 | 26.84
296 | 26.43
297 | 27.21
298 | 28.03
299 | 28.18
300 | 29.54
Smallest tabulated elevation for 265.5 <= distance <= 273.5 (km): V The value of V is 43.24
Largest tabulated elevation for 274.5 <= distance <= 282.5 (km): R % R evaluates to 40.55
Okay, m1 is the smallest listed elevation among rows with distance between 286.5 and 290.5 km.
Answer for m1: 29.29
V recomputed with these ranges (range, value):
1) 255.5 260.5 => 41.96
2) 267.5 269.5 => 43.63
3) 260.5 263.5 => 42.54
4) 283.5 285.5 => 31.67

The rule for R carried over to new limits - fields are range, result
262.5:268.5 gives 43.72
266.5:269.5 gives 45.25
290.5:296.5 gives 28.85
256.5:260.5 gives 44.36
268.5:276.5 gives 46.03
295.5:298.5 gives 28.03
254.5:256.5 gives 45.3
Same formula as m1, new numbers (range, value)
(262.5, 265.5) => 41.32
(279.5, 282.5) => 35.02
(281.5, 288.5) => 29.94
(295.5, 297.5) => 26.43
